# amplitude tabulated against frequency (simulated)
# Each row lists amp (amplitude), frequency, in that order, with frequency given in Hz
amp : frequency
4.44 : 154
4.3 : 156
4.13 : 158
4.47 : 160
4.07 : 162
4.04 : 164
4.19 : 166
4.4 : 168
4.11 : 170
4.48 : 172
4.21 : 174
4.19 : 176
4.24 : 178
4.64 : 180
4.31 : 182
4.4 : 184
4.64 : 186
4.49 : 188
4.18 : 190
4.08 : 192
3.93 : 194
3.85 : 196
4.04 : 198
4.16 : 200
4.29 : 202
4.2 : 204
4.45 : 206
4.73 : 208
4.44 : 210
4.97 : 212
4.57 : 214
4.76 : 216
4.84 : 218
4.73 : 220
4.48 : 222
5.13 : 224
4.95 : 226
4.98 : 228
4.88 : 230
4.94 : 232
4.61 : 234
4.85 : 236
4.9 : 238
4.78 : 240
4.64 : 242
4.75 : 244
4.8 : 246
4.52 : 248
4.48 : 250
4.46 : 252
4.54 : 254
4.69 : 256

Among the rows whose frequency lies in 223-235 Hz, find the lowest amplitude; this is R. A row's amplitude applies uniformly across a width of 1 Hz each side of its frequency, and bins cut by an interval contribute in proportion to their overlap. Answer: 4.61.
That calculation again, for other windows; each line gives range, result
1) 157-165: 4.04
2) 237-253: 4.46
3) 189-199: 3.85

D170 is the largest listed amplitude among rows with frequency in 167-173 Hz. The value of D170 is 4.48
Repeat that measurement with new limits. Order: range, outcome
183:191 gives 4.64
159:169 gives 4.47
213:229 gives 5.13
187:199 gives 4.49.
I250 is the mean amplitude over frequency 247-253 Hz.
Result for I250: 4.49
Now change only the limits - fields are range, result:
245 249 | 4.66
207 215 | 4.68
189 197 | 4.01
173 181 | 4.32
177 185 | 4.4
